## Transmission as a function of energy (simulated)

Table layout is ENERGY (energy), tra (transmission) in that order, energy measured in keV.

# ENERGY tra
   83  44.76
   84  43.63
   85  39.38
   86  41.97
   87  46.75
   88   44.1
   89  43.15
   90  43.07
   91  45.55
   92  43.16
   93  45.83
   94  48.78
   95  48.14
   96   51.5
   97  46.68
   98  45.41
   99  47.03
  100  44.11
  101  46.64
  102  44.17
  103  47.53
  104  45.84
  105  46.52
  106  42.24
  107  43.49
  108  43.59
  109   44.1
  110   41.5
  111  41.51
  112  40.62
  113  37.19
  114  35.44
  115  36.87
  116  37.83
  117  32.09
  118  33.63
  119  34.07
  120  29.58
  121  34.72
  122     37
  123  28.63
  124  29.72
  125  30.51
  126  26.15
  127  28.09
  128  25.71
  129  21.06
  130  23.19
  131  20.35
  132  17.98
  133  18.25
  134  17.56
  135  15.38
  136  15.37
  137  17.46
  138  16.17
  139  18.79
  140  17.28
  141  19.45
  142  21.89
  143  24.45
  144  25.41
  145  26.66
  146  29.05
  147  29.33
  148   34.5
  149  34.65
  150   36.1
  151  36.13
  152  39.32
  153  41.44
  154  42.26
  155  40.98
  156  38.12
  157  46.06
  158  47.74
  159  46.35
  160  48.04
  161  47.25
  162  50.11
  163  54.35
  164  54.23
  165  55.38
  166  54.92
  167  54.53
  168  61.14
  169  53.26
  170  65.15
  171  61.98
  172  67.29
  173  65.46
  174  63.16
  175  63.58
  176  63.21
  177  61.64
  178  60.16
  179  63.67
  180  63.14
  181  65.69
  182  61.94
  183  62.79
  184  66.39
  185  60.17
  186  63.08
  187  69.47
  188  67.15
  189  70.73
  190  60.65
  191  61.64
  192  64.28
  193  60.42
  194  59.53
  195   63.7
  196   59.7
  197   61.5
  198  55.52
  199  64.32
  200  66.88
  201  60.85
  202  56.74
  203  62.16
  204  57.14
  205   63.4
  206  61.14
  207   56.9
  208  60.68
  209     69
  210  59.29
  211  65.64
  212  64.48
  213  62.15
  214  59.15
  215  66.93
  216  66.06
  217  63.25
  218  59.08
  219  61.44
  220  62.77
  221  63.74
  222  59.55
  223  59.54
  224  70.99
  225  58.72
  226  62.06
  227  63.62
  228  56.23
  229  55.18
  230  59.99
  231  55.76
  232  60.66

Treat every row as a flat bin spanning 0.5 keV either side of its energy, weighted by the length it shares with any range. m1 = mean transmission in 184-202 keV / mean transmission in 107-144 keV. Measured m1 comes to 2.2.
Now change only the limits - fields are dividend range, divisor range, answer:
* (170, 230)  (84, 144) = 1.80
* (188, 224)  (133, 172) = 1.64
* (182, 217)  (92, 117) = 1.44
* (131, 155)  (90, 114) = 0.58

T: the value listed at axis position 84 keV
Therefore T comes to 43.63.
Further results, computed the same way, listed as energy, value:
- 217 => 63.25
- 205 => 63.4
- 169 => 53.26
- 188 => 67.15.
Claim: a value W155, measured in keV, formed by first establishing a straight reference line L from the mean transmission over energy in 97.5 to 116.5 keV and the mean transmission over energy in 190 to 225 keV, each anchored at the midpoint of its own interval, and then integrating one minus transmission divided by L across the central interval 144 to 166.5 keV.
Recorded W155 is 4.4 keV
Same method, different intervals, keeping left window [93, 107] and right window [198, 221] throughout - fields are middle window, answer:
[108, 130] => 6.9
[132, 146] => 8.7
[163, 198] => -2.4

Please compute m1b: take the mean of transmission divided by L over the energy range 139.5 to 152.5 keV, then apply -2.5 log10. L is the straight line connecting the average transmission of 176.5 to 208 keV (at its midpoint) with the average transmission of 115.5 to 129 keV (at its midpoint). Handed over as 0.41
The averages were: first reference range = 31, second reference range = 62.3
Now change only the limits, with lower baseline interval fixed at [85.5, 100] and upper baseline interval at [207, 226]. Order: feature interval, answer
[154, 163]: 0.19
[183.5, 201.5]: -0.07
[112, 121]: 0.37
